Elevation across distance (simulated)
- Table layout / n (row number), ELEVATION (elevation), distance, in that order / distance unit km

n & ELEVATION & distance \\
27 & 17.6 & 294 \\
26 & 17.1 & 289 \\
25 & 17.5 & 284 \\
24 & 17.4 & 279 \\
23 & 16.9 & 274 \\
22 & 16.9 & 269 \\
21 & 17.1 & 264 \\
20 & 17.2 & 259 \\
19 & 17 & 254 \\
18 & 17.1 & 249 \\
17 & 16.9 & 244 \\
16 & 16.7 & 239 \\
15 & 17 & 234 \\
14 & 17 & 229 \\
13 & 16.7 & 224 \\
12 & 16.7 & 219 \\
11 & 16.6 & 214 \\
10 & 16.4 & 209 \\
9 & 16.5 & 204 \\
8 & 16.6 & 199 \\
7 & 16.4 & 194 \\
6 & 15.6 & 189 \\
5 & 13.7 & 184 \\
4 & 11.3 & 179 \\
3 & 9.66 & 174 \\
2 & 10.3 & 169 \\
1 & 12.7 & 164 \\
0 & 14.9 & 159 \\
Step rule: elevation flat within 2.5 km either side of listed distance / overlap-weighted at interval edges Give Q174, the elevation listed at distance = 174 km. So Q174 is 9.66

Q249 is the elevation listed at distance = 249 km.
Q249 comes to 17.1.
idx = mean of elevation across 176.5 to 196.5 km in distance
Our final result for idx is 14.2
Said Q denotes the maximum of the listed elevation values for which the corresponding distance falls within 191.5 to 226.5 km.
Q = 16.7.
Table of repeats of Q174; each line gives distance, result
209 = 16.4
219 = 16.7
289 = 17.1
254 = 17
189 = 15.6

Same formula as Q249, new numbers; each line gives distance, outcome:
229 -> 17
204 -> 16.5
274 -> 16.9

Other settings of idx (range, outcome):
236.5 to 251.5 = 16.9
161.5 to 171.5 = 11.5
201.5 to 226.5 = 16.6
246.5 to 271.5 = 17.1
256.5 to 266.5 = 17.1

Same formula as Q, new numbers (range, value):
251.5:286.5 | 17.5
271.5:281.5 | 17.4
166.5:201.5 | 16.6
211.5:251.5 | 17.1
